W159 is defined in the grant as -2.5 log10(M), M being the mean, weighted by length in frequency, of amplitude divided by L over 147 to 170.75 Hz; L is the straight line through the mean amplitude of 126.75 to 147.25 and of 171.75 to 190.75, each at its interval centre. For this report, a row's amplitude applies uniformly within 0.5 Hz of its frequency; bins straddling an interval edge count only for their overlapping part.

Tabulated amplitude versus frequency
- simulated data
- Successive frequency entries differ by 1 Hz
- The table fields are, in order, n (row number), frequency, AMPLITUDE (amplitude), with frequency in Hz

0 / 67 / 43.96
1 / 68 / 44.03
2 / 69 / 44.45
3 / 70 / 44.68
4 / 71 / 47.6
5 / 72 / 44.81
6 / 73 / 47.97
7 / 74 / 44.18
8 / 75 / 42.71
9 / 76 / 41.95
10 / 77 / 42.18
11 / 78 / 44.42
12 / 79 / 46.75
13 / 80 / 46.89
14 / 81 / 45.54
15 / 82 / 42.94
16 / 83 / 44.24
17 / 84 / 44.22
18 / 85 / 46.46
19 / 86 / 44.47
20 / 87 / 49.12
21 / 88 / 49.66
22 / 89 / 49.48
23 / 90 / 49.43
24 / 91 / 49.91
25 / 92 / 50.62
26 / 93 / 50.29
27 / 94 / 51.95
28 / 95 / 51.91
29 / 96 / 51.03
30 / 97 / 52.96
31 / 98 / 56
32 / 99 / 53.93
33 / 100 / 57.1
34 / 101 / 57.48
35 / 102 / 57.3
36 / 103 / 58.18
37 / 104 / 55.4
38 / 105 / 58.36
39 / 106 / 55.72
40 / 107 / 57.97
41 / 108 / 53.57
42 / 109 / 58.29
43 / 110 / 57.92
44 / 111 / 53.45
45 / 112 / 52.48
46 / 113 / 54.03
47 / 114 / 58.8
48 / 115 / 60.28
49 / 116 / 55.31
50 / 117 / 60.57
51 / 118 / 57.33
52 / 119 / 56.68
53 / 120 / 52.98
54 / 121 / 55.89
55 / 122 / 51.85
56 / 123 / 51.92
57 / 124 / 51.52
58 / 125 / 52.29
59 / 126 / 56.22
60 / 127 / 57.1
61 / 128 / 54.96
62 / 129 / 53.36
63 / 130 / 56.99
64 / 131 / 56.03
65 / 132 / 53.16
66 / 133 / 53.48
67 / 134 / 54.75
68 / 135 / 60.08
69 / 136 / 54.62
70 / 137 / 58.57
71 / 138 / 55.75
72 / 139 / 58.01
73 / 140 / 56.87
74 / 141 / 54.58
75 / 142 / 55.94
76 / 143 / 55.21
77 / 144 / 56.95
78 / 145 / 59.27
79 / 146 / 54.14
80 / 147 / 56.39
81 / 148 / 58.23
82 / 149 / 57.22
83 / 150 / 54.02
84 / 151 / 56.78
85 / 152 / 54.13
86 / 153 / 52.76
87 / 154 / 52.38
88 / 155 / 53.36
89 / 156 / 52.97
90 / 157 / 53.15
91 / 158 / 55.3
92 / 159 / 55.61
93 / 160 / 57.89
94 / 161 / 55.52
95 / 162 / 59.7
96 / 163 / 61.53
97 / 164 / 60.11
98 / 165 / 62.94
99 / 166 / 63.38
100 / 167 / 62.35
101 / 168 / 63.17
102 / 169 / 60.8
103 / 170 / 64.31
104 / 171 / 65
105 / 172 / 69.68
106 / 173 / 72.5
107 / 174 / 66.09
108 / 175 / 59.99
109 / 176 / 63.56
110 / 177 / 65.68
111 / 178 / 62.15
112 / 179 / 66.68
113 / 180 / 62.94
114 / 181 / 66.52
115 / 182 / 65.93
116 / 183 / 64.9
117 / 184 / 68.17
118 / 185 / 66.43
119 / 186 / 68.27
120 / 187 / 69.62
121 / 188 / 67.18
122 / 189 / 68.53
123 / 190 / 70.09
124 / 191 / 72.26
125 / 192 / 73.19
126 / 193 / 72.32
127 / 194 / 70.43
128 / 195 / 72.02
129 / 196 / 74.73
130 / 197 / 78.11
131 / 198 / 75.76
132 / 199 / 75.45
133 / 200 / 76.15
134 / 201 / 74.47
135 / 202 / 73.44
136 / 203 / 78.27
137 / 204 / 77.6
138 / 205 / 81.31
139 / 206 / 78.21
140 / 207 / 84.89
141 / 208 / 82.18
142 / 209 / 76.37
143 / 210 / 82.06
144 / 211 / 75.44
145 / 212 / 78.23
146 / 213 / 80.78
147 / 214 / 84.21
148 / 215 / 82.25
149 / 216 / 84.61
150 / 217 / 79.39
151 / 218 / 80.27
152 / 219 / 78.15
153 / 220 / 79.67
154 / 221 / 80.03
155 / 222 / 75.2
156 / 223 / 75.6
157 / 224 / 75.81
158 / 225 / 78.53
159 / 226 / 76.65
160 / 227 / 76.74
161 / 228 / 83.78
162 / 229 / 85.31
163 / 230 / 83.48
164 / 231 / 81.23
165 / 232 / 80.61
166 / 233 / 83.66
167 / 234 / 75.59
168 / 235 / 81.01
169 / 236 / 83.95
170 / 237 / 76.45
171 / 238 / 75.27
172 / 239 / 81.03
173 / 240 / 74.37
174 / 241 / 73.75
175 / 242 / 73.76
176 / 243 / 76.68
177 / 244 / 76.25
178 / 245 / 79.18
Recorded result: 0.06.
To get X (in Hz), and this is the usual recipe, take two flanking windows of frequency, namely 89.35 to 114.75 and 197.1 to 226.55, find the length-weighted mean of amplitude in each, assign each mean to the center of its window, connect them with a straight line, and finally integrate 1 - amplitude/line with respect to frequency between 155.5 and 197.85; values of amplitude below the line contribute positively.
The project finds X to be 3.5 Hz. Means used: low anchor 54.6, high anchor 78.6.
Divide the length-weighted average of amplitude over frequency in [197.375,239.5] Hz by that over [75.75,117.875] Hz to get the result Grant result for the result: 1.52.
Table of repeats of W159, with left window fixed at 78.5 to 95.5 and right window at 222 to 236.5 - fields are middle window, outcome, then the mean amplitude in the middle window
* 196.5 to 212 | -0.052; 78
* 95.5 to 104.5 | -0.095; 55.5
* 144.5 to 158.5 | 0.137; 55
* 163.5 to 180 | 0.046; 64.2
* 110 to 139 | 0.016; 55.5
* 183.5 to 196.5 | 0.014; 70.2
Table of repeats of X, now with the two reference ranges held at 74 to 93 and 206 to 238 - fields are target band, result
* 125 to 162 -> 3.1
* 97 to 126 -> -1.5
